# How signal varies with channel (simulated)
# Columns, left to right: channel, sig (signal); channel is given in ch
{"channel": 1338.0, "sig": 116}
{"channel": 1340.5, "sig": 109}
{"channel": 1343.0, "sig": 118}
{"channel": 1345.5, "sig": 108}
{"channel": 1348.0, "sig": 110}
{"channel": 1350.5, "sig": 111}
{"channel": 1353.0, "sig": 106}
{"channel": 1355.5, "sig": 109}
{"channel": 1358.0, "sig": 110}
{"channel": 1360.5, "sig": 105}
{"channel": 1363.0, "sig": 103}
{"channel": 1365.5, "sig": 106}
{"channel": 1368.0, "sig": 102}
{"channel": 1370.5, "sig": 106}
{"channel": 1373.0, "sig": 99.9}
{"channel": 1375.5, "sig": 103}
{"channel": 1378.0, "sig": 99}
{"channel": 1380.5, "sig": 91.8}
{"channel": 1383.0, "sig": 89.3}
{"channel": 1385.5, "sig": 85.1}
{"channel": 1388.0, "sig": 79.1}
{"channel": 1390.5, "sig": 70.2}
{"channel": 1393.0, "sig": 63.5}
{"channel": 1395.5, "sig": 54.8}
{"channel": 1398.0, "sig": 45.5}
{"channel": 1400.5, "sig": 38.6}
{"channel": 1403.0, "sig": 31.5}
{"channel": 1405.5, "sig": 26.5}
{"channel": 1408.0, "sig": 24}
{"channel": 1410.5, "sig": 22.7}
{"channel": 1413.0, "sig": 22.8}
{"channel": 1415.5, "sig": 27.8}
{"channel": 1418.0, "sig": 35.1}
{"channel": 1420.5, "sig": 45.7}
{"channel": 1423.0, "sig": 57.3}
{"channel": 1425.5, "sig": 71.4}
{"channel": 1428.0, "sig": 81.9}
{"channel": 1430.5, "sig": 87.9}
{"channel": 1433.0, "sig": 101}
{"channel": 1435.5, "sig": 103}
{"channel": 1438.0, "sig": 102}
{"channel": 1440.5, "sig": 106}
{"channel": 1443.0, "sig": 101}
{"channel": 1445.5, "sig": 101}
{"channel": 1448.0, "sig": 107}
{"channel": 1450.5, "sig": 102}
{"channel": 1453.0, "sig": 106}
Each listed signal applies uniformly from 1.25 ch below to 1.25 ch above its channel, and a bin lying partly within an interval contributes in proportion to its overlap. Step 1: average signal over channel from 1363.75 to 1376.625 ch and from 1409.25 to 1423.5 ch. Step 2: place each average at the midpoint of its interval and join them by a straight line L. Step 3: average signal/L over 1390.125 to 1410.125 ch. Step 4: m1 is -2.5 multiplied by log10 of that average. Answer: 0.388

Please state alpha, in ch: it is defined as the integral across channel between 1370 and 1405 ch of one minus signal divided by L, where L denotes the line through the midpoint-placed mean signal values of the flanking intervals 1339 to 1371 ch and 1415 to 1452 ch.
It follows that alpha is 8.8 ch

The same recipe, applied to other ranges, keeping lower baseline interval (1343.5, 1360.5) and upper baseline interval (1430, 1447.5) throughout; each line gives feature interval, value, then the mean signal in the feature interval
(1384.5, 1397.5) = 4.5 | 68.8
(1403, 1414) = 8.4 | 24.9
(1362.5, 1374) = 0.4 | 103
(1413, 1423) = 6.4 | 37.2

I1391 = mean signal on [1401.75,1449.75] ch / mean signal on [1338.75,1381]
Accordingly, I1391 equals 0.6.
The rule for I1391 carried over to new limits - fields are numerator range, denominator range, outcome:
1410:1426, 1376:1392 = 0.46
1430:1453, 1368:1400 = 1.24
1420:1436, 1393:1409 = 2.01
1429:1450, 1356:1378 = 0.97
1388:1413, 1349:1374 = 0.40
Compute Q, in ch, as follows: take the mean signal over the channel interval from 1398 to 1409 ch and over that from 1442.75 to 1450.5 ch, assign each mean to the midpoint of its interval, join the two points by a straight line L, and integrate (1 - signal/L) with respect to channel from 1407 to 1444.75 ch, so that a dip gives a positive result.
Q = 3.5 ch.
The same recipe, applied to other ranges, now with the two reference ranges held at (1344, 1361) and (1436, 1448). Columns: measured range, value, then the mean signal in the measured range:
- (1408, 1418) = 7.55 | 25.7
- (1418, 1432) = 5.06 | 66.4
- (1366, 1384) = 1.37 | 99.1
